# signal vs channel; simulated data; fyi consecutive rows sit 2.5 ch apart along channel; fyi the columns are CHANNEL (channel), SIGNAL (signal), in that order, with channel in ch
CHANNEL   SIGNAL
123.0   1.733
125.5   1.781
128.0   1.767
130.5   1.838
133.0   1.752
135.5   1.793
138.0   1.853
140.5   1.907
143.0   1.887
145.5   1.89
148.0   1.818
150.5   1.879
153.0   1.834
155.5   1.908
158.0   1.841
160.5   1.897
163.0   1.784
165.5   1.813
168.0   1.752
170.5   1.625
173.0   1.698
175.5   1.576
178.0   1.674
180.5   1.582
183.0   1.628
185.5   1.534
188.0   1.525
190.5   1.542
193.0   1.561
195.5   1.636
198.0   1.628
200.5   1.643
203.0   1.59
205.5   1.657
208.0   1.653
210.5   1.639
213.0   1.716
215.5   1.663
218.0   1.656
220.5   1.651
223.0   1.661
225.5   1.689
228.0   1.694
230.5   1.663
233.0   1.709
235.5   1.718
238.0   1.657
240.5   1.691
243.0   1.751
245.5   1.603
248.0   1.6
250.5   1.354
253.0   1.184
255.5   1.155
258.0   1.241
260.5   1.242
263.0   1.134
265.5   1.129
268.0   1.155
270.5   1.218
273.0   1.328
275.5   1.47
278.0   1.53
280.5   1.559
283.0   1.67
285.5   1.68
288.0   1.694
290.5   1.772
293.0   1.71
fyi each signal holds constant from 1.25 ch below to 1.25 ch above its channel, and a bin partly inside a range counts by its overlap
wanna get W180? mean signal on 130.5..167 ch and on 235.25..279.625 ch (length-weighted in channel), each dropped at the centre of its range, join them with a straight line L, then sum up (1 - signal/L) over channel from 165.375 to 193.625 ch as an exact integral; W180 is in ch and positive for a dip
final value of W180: 1.6 ch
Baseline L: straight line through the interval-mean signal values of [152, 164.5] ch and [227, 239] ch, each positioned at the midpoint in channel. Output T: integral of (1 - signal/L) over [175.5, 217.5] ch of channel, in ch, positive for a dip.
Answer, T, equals 3.60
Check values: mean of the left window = 1.85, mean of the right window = 1.69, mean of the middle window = 1.62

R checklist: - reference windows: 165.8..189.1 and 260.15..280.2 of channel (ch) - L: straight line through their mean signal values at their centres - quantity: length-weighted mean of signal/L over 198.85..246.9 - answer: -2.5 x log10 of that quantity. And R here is -0.14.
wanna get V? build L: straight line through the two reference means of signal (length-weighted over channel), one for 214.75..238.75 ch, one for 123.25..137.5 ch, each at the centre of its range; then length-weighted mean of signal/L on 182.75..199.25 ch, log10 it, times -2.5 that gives 0.09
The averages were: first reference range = 1.79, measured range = 1.58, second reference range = 1.68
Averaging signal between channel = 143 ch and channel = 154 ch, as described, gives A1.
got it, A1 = 1.86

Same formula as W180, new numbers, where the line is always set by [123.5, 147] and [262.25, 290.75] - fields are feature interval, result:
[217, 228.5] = -0.60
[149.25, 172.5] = -0.72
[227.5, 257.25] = -0.42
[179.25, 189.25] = 0.74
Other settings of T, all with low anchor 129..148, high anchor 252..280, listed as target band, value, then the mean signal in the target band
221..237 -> -2.87 ch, 1.69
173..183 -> 0.24 ch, 1.62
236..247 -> -2.42 ch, 1.68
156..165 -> -0.52 ch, 1.84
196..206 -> -0.45 ch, 1.63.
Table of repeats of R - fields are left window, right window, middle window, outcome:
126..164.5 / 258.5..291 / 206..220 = -0.03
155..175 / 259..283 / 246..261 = 0.07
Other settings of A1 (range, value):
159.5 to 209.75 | 1.65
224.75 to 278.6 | 1.45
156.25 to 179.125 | 1.74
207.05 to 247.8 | 1.67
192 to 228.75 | 1.65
